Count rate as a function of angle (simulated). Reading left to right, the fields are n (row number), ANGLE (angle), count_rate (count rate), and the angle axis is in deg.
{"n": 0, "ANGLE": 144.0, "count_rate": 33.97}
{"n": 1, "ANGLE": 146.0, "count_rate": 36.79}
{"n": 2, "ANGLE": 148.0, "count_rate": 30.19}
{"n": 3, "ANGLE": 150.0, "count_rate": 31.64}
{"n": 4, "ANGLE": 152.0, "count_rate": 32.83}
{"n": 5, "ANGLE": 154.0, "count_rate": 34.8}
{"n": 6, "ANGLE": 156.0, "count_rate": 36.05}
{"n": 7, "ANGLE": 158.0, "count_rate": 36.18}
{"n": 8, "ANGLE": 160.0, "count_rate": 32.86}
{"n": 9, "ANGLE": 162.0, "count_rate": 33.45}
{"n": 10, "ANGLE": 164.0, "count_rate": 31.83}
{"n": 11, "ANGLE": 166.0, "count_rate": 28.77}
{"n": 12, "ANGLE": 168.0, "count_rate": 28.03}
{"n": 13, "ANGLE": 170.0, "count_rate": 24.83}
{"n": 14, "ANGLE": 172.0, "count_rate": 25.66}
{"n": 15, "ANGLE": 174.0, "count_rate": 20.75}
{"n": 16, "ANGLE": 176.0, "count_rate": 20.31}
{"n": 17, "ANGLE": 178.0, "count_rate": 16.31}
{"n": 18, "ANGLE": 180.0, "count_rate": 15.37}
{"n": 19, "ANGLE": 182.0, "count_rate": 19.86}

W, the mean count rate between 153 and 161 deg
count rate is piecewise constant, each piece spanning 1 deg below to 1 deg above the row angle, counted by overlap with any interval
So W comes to 35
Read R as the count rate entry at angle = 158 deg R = 36.18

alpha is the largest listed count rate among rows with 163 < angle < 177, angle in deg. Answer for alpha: 31.83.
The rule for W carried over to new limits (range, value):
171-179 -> 20.8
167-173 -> 26.2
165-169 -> 28.4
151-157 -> 34.6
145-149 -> 33.5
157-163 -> 34.2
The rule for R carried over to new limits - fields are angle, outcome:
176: 20.31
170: 24.83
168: 28.03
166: 28.77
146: 36.79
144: 33.97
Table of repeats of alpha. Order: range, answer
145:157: 36.79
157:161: 36.18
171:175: 25.66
